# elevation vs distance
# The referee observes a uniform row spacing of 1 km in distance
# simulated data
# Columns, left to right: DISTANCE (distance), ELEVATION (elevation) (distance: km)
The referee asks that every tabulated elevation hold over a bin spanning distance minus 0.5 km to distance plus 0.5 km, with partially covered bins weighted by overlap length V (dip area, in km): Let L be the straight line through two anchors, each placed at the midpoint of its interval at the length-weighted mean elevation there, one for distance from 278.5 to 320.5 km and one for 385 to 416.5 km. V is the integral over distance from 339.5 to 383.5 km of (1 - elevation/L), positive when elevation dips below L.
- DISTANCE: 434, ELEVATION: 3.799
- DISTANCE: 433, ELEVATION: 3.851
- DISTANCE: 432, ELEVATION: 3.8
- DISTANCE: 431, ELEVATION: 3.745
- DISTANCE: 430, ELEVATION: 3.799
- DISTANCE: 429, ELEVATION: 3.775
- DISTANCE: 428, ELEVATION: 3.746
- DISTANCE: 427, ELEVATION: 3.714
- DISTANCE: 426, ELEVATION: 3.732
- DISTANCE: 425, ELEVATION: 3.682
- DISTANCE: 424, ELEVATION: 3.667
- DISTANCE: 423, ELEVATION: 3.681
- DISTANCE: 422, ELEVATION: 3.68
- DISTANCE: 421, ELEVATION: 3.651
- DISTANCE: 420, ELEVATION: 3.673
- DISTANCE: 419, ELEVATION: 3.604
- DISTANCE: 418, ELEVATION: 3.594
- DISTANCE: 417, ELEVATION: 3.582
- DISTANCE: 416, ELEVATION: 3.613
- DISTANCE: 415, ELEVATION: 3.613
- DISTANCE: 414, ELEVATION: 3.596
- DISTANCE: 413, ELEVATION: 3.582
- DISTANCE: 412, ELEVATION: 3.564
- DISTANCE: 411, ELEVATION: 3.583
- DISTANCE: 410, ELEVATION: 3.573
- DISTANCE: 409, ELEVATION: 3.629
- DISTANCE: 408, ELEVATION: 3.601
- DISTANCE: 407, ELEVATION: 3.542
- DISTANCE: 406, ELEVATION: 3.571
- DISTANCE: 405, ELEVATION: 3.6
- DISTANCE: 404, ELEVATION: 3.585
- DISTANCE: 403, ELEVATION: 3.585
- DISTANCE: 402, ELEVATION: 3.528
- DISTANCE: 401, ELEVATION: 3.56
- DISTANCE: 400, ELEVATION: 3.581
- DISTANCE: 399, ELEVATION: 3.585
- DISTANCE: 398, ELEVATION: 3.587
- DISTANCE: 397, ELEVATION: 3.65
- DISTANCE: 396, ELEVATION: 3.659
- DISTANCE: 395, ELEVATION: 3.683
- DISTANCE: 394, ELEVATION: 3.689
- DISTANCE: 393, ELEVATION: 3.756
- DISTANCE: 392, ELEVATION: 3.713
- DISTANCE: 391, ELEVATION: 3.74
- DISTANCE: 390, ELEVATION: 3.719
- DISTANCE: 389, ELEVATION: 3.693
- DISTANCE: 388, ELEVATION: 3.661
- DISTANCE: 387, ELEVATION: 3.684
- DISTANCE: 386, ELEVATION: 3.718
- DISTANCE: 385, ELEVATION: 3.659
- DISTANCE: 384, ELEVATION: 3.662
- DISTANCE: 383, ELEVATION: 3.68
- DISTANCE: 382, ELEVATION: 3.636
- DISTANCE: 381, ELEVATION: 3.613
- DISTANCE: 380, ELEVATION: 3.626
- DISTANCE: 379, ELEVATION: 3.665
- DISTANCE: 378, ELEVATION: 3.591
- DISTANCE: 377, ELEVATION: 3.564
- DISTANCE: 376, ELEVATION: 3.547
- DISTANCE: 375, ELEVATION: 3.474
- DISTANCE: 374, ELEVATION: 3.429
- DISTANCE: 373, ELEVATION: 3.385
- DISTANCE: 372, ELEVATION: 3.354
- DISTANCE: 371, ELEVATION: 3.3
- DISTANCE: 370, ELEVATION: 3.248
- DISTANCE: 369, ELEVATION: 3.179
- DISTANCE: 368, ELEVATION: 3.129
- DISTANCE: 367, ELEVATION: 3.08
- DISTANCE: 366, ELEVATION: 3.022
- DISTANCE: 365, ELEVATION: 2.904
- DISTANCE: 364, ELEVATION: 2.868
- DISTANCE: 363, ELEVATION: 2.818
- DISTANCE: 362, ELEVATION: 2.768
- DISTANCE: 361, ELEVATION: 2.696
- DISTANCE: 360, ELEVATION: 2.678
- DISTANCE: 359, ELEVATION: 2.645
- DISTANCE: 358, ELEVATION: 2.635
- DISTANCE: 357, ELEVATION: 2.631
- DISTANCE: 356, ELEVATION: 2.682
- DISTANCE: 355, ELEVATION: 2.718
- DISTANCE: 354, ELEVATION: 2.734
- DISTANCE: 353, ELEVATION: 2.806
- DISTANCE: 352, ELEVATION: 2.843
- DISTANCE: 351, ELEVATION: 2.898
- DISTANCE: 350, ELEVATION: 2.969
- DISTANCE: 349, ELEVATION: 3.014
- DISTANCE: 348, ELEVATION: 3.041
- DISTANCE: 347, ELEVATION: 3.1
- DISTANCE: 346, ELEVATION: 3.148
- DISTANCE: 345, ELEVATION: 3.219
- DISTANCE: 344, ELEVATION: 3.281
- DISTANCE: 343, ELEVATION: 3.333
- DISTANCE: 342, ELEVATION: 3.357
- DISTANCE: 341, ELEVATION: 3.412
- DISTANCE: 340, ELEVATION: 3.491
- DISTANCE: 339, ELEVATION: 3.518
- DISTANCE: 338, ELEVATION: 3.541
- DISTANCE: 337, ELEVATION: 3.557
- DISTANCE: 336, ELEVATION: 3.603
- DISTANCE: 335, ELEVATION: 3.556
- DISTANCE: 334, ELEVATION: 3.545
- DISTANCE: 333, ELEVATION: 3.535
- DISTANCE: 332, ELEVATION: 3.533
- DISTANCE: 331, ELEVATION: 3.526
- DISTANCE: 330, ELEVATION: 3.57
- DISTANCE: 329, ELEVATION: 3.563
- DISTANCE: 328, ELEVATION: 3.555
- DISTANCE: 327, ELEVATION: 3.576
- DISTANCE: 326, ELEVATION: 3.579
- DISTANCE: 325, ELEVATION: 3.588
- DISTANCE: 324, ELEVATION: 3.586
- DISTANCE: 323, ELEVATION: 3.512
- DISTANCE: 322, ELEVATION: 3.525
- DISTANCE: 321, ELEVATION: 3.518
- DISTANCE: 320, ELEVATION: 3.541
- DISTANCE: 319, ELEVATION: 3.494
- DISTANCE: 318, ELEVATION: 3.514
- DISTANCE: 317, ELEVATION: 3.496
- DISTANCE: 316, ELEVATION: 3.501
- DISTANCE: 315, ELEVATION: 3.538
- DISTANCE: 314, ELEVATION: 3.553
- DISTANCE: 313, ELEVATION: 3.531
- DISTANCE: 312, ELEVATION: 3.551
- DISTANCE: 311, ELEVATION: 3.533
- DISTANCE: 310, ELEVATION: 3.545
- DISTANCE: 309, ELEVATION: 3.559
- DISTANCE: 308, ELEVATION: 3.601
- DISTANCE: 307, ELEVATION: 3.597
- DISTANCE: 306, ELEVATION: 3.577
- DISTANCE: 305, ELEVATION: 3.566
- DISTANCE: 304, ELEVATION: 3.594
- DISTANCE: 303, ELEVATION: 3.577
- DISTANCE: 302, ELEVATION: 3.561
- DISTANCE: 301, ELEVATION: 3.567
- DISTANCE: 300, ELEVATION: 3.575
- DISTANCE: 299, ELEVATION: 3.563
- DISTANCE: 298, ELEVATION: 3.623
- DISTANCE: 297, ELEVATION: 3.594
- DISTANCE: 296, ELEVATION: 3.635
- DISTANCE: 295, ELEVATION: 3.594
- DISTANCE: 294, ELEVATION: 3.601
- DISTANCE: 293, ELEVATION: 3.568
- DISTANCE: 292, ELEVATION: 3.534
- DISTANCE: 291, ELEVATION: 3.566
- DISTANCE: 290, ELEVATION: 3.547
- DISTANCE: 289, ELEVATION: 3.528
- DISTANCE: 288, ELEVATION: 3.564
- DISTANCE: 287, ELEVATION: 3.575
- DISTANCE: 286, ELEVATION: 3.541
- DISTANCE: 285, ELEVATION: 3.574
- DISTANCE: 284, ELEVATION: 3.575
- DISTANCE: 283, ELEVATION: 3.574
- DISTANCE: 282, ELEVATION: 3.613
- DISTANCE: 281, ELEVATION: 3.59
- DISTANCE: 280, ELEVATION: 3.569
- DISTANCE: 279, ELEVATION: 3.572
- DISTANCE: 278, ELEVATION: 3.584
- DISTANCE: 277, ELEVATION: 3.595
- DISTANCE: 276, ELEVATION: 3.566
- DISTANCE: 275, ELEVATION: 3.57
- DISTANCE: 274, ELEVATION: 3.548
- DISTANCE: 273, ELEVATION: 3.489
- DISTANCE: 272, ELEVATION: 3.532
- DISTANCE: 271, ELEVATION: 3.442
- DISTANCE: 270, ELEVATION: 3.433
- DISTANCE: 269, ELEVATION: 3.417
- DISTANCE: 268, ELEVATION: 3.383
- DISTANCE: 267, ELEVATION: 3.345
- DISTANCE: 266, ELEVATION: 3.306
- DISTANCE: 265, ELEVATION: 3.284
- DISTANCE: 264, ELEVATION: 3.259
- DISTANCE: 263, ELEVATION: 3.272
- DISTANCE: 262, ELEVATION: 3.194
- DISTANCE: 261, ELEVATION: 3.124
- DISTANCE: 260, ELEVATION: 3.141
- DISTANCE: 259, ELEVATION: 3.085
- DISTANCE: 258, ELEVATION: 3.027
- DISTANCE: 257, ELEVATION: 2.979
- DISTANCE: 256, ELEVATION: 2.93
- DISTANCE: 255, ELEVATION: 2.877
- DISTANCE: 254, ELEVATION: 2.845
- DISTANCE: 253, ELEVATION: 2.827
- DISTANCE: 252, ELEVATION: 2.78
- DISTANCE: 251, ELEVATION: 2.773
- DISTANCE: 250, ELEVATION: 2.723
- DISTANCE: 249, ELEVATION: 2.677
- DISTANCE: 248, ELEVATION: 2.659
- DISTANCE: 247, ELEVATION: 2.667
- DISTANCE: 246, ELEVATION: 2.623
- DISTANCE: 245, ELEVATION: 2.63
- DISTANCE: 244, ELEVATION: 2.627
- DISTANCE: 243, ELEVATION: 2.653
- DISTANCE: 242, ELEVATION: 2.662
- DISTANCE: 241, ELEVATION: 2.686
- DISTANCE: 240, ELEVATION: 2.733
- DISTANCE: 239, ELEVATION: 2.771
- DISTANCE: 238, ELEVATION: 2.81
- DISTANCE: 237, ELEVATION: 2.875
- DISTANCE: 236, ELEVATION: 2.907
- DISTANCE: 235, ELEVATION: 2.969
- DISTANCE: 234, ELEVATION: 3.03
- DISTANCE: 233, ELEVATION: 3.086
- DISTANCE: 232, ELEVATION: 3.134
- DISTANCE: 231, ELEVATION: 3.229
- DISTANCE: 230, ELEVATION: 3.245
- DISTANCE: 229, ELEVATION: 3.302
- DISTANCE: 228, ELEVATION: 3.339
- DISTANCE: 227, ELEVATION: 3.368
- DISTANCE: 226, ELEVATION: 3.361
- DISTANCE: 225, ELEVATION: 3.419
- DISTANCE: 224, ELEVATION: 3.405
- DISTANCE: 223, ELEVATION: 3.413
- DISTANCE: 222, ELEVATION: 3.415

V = 5.6 km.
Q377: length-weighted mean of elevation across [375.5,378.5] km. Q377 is 3.57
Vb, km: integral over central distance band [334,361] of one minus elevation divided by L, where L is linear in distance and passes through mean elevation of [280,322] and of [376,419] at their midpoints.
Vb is 3.7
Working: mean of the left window 3.56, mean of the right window 3.63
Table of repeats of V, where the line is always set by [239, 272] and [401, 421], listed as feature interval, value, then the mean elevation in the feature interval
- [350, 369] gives 3.2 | 2.82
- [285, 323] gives -4.7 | 3.56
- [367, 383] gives 0.0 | 3.45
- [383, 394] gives -0.6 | 3.7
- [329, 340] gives -0.9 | 3.55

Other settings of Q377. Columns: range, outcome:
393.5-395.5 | 3.69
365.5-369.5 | 3.1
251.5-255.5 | 2.83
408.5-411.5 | 3.6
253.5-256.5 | 2.88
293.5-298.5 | 3.61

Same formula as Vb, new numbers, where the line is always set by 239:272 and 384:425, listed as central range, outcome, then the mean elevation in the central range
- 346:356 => 1.4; 2.9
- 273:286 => -2.1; 3.57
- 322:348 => -1.1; 3.46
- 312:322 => -0.8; 3.52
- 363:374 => 1.0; 3.14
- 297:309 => -1.5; 3.58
